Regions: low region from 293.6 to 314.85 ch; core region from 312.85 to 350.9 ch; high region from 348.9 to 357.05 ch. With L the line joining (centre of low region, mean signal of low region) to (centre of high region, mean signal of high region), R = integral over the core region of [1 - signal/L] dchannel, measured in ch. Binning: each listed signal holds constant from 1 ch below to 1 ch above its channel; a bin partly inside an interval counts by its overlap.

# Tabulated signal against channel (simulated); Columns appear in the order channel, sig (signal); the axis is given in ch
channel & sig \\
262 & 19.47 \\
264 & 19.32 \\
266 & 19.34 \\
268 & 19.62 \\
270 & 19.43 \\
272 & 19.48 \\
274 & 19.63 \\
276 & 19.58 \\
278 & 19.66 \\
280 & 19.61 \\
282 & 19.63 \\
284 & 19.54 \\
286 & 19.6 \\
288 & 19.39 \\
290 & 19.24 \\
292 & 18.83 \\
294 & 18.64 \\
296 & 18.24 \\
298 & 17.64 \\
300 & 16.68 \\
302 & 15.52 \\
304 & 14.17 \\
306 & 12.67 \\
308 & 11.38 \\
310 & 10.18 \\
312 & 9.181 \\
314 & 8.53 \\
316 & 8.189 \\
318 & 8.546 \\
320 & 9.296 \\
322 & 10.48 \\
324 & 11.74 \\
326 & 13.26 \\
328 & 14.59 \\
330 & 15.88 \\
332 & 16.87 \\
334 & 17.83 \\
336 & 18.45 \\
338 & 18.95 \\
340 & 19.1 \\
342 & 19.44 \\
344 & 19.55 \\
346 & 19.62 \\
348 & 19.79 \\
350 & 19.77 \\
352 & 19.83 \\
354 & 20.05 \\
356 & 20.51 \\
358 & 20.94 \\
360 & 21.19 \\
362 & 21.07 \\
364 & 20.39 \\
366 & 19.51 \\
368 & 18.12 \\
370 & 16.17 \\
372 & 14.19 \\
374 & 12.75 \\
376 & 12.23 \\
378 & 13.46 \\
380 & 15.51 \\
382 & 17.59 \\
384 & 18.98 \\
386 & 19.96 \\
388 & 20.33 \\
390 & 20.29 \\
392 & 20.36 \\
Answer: 5.2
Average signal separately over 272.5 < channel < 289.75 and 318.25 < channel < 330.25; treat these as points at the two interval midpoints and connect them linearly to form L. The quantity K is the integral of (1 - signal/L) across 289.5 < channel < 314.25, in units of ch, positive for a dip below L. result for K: 2.1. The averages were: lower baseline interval 19.6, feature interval 14.8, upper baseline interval 12.1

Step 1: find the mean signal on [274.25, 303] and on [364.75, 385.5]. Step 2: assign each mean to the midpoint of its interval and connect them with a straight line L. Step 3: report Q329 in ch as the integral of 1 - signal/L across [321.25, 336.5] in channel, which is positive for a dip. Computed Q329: 2.27 ch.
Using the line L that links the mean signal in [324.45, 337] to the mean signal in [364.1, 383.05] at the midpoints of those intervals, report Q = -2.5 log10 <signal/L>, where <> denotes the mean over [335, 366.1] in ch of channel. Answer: -0.25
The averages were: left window 16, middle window 19.9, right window 15.7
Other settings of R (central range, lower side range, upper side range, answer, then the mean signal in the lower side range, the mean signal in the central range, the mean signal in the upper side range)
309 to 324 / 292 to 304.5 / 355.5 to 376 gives 6.91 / 17.1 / 9.37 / 18.1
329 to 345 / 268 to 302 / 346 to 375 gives 0.56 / 19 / 18.3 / 18.9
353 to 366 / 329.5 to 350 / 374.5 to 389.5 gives -2.03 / 18.7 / 20.6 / 16.8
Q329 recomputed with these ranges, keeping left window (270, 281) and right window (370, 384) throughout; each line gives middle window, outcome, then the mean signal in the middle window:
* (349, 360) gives -3.1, 20.3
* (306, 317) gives 5.0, 9.78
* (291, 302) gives 0.5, 17.8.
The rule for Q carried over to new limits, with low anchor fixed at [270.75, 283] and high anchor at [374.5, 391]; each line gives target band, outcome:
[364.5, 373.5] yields 0.03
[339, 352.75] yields -0.09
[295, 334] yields 0.40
